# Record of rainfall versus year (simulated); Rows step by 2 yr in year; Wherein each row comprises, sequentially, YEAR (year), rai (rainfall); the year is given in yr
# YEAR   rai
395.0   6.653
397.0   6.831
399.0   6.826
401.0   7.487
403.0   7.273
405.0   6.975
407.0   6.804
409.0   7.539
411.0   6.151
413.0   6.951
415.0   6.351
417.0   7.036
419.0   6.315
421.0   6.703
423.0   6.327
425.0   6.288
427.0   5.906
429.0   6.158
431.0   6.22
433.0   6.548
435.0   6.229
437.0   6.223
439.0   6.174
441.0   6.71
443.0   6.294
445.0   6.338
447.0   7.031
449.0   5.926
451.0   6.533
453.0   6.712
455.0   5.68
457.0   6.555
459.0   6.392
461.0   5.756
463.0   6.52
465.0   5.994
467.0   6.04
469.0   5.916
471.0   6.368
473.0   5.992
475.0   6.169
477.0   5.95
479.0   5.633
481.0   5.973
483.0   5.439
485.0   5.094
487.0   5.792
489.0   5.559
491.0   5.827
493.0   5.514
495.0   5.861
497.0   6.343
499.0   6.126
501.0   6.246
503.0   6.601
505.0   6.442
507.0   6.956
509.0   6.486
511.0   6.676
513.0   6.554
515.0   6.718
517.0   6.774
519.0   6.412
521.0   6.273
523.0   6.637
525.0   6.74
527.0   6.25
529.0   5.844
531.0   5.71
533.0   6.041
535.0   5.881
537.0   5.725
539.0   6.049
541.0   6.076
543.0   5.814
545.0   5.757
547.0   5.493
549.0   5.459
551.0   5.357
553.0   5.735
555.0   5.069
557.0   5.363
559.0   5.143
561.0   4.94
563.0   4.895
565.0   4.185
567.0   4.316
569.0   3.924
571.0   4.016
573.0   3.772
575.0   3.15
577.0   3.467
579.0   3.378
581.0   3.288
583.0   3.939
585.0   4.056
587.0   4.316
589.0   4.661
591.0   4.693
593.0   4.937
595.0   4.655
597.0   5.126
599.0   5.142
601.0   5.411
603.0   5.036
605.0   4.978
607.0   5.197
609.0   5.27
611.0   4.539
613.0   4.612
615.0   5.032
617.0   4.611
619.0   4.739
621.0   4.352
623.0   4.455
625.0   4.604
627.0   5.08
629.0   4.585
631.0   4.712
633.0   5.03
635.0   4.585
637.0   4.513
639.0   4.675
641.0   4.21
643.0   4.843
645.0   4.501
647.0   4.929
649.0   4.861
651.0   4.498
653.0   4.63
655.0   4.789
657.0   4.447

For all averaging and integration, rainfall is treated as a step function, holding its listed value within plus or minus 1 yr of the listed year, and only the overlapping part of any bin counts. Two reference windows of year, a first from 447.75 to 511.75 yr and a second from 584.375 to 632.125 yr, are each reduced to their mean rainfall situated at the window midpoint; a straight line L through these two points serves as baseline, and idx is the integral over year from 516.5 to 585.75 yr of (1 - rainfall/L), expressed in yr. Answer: 3.1 yr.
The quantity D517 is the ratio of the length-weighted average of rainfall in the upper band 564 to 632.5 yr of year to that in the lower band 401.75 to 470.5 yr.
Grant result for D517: 0.7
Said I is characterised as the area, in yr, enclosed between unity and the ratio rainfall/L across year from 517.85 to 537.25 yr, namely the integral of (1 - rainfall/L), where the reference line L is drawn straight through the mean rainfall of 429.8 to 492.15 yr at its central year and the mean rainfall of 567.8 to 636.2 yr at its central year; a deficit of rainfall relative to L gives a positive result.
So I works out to -2.9 yr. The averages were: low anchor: 6.11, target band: 6.17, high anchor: 4.51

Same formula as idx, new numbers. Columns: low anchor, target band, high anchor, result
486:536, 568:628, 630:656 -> 8.2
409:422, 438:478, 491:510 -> 1.3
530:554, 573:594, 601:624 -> 4.9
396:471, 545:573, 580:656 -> 1.9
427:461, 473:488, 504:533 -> 1.5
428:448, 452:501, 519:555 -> 1.9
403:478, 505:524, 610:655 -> -2.9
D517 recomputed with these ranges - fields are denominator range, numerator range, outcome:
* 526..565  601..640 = 0.86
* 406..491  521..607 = 0.81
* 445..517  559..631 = 0.73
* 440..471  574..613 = 0.71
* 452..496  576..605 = 0.75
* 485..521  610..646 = 0.74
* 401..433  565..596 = 0.61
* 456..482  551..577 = 0.74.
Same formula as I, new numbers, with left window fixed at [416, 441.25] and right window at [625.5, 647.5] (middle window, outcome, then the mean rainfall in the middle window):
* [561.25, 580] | 4.6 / 3.94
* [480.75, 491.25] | 0.6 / 5.57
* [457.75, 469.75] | -0.1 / 6.12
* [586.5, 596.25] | 0.7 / 4.68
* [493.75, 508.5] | -1.5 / 6.36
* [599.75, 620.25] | -0.1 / 4.94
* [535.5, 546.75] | -0.8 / 5.86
